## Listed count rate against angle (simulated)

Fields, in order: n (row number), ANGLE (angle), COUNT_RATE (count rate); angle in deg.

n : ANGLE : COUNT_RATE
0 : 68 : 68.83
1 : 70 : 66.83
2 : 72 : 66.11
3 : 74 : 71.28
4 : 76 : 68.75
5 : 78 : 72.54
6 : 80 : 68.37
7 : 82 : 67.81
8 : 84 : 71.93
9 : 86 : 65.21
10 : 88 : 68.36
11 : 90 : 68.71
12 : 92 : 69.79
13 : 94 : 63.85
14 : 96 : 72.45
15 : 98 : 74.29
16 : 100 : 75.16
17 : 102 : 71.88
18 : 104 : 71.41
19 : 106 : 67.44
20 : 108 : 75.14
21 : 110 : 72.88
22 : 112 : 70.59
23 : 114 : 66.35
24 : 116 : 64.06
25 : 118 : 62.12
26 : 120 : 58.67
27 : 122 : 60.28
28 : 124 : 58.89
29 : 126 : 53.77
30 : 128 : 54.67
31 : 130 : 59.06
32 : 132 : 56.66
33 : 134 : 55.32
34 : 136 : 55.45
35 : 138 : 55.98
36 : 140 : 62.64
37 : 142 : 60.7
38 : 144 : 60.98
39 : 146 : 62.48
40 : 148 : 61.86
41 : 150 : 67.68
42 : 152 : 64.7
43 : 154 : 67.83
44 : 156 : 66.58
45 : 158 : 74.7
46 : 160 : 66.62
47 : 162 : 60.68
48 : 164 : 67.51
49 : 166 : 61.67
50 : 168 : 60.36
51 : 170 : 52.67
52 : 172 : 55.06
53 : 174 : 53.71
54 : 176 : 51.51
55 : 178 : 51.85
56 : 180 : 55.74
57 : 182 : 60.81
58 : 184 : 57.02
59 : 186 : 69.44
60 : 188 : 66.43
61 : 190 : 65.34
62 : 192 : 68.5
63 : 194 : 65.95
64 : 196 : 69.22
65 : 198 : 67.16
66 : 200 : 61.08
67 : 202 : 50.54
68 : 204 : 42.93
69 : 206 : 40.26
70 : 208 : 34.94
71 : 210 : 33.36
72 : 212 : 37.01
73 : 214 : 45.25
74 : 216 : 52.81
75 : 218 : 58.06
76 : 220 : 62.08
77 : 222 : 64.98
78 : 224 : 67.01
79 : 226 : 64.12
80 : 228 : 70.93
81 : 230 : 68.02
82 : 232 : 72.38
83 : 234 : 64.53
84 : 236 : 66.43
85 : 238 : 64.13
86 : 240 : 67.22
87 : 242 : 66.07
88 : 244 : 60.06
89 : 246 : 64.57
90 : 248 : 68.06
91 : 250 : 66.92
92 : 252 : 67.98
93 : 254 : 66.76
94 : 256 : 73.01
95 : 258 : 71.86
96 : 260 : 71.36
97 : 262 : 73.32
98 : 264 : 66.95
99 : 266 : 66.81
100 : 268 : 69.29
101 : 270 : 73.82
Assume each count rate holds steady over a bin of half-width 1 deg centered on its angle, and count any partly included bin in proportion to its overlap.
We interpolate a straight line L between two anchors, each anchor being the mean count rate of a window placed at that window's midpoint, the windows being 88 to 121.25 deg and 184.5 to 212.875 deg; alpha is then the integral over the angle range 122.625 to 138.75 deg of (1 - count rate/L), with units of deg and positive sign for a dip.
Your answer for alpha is 2.2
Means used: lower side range 69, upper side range 55.3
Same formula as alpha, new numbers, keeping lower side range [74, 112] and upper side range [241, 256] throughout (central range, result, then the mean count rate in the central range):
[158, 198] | 3.9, 61.6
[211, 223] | 2.5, 53.4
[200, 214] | 5.3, 41.7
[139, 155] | 1.2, 63.6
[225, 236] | -0.2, 67.9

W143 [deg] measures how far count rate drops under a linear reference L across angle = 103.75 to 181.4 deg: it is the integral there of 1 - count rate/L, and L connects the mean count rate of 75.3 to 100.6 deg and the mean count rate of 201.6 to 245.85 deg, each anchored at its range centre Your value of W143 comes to 3.7 deg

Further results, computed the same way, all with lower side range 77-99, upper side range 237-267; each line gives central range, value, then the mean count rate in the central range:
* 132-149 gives 2.4 deg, 59.3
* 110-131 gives 2.3 deg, 61.4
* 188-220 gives 6.9 deg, 53.5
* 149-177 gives 2.6 deg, 62.2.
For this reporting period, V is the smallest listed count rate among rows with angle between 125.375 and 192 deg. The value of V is 51.51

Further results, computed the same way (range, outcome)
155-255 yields 33.36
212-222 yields 37.01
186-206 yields 40.26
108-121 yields 58.67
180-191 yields 55.74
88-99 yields 63.85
